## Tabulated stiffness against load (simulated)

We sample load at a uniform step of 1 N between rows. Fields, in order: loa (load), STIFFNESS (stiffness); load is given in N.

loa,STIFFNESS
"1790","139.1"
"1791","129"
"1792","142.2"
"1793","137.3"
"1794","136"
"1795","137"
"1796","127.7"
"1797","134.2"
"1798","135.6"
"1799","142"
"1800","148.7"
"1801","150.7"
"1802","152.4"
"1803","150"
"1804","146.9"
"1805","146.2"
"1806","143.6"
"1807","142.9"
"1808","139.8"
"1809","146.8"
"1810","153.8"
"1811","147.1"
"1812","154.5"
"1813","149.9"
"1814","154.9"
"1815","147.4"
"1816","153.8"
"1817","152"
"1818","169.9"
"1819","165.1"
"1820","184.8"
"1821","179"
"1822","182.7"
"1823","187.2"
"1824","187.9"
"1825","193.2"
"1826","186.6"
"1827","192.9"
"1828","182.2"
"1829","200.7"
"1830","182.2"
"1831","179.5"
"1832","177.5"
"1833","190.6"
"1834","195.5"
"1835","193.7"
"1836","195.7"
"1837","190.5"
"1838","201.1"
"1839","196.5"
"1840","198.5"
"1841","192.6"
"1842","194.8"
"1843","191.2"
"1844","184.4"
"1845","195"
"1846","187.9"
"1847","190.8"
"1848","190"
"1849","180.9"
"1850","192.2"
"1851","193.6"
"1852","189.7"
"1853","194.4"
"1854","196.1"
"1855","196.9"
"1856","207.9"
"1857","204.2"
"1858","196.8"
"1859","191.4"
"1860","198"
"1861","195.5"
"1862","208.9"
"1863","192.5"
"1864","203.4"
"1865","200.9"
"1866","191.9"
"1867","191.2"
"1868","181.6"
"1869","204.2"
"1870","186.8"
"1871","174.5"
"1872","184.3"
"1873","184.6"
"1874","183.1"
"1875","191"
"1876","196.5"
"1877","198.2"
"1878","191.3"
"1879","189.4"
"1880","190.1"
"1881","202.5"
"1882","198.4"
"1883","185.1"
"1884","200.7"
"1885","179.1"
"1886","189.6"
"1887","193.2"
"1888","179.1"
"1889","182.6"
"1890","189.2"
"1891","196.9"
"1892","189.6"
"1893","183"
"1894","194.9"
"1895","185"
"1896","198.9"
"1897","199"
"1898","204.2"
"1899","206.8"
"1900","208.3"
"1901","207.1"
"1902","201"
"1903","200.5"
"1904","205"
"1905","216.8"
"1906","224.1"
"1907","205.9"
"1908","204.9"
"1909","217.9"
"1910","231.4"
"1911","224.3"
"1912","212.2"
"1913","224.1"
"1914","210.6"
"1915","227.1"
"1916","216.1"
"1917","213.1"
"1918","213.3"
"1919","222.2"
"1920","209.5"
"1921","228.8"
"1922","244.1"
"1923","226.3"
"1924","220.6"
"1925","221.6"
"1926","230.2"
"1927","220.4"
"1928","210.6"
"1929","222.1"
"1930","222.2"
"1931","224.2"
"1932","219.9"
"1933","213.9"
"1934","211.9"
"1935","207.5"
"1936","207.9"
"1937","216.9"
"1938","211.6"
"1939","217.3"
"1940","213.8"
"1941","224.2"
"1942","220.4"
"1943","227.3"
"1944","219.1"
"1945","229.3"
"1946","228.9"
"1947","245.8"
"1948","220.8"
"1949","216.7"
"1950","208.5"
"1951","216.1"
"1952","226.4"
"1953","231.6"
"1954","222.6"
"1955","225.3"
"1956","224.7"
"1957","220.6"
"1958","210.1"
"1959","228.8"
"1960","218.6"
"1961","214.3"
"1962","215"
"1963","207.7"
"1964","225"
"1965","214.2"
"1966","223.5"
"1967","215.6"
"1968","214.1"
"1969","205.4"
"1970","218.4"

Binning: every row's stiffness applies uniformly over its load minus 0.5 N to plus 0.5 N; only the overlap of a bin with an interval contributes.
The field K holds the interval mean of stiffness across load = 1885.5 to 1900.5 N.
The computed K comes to 193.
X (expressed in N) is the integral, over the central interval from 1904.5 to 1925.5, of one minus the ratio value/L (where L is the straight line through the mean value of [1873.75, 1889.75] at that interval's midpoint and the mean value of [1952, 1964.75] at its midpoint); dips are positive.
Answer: -1.7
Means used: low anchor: 191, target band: 220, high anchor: 220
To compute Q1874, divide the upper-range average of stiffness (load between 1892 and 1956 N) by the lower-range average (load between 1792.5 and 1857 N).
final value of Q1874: 1.3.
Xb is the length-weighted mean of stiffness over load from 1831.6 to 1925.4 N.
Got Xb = 199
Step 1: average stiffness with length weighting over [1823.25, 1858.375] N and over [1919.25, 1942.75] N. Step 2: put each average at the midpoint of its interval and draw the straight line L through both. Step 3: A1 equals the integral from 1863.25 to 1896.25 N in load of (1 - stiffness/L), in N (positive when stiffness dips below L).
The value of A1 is 2.1 N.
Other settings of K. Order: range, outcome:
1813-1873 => 188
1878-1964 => 212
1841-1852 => 190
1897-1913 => 211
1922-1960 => 221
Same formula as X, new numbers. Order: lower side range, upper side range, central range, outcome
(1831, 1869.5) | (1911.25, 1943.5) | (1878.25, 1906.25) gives 1.6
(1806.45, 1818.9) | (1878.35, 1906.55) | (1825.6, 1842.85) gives -2.9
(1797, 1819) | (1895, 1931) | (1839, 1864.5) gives -2.6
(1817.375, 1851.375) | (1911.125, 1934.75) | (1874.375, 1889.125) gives 1.0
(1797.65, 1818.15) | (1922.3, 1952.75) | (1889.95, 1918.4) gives -0.8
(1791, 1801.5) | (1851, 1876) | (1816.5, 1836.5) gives -2.5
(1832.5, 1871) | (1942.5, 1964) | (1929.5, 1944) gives 0.0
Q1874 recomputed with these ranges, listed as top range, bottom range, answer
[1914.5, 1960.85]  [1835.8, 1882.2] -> 1.14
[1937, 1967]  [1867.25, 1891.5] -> 1.16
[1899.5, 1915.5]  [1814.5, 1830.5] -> 1.20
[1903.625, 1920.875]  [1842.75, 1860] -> 1.12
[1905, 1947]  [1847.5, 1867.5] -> 1.12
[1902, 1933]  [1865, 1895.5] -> 1.15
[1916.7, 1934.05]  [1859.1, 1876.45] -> 1.15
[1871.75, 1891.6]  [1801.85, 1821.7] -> 1.23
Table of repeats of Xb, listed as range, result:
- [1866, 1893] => 190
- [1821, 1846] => 190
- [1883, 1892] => 189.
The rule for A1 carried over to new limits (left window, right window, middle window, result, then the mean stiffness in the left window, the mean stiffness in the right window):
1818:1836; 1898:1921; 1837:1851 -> 0.0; 186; 214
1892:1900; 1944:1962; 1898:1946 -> -2.1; 196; 223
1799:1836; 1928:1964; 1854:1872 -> -0.9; 167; 220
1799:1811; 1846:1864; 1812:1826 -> -0.8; 147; 195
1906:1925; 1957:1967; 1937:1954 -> -0.3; 220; 218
